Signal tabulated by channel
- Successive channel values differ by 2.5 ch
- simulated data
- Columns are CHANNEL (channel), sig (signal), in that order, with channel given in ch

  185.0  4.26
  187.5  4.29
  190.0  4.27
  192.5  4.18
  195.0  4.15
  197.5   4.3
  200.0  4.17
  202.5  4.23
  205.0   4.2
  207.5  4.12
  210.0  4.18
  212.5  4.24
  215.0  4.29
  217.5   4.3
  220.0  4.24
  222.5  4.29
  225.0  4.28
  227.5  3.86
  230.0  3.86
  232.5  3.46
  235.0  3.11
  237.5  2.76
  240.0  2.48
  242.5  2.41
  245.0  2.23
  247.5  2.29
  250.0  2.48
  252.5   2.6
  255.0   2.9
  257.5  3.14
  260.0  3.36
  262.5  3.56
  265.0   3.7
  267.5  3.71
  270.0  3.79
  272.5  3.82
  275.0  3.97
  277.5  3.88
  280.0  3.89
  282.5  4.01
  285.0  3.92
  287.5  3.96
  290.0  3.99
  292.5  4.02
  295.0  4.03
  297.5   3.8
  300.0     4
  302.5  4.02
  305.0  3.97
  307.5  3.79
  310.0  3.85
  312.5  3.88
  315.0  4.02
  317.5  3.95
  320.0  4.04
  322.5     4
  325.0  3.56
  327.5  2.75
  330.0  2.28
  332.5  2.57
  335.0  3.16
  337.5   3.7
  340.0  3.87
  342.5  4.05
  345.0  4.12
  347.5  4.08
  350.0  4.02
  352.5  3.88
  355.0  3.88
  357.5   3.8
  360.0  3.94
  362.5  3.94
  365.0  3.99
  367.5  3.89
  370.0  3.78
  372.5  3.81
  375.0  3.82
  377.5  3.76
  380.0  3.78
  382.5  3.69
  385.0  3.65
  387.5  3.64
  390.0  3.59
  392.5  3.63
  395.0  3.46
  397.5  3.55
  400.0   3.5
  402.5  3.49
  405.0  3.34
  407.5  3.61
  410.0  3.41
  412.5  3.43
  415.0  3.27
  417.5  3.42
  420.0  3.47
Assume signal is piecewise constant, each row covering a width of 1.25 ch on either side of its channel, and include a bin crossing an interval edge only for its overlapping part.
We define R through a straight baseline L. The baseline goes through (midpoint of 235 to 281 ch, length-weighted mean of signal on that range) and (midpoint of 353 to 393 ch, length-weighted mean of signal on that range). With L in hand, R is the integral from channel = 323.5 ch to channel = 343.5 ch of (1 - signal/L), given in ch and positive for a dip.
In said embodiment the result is 1.88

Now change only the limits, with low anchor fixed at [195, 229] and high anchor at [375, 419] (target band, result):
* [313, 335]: 2.38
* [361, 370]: -0.63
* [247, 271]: 5.12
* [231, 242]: 3.16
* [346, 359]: -0.80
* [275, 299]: -0.05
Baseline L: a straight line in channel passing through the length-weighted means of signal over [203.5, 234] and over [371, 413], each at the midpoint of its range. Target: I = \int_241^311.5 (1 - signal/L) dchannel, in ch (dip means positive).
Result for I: 7.02 ch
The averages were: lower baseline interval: 4.1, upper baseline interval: 3.6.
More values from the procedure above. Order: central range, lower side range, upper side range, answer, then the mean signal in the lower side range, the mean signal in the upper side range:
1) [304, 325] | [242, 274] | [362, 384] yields -2.8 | 3.1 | 3.82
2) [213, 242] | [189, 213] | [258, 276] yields 2.2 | 4.2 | 3.67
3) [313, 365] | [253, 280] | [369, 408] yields -1.2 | 3.57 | 3.63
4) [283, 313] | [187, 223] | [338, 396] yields 0.4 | 4.23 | 3.83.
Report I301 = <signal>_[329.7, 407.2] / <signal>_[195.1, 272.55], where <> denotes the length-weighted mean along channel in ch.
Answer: 1.03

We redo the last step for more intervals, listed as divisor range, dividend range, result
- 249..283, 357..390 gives 1.09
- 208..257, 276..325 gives 1.16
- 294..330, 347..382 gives 1.03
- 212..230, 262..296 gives 0.93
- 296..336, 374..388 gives 1.03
